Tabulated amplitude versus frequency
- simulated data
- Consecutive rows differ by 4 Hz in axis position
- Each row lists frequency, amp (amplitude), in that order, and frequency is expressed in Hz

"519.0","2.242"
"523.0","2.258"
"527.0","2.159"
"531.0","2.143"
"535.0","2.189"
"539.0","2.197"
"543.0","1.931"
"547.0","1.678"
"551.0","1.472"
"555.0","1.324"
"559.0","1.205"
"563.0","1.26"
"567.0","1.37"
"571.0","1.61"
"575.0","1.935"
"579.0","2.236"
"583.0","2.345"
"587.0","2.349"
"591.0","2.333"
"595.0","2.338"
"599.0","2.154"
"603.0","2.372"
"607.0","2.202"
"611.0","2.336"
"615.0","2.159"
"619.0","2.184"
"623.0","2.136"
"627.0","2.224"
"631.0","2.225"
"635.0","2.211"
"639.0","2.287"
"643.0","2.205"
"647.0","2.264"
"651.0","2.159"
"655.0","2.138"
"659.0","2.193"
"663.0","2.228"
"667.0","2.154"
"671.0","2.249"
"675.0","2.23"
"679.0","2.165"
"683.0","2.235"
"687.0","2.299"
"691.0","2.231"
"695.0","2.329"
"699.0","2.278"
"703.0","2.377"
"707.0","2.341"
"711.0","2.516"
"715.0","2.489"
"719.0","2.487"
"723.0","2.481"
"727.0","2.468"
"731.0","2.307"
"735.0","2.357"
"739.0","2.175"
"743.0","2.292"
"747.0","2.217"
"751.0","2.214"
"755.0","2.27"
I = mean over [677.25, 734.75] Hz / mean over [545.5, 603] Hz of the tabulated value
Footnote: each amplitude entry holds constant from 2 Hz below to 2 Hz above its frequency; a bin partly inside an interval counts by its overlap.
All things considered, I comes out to 1.28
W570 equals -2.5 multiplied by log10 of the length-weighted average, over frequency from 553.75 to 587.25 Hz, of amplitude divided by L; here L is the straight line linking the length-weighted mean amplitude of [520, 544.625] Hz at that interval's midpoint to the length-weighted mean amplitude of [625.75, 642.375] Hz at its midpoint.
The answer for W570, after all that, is 0.264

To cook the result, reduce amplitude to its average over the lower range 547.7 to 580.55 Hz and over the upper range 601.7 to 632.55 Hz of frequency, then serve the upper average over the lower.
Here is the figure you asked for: 1.4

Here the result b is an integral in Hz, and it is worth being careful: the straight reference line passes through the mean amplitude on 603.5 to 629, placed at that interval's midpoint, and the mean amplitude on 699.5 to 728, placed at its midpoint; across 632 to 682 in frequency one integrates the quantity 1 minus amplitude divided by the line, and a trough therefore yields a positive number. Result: 2.2 Hz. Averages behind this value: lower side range 2.22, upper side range 2.44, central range 2.21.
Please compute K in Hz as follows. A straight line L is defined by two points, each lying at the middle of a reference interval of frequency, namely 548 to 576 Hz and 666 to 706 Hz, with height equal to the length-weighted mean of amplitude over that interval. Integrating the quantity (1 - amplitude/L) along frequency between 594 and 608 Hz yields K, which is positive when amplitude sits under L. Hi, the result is -4.7 Hz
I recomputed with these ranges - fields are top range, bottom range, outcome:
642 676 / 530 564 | 1.29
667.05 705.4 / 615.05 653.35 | 1.02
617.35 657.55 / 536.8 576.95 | 1.38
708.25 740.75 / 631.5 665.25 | 1.09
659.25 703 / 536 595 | 1.23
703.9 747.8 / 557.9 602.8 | 1.22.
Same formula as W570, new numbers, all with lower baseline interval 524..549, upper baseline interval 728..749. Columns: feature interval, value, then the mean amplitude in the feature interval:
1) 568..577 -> 0.21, 1.73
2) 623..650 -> -0.03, 2.23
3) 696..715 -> -0.07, 2.39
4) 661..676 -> -0.01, 2.21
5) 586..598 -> -0.10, 2.32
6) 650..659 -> 0.01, 2.16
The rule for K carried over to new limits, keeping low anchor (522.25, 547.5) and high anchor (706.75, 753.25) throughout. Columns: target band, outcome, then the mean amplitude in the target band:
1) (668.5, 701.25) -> 0.7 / 2.25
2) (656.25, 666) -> 0.3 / 2.2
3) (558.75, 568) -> 3.7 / 1.28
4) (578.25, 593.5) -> -1.1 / 2.32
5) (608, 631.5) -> 0.0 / 2.21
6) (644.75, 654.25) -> 0.2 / 2.2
